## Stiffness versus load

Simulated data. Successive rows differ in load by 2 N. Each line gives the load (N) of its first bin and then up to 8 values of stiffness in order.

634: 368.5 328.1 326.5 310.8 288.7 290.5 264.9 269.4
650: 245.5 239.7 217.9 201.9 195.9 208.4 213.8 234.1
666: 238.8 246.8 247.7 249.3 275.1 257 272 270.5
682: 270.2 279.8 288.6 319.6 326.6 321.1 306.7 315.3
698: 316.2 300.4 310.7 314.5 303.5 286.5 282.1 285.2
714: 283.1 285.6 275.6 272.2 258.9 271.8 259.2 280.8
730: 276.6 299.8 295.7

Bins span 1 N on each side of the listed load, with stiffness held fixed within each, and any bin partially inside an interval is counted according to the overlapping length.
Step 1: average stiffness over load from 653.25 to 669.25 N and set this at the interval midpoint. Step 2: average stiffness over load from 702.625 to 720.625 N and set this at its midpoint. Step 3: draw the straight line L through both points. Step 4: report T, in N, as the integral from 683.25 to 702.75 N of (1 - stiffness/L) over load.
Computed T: -3.39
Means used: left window 220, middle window 309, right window 288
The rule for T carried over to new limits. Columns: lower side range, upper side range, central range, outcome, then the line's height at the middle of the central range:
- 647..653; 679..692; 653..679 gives 3.48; 271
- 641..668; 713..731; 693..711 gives -2.77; 264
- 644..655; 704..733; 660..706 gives -2.28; 266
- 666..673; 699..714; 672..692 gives -1.56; 264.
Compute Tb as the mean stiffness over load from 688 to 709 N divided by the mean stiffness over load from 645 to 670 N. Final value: 1.3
